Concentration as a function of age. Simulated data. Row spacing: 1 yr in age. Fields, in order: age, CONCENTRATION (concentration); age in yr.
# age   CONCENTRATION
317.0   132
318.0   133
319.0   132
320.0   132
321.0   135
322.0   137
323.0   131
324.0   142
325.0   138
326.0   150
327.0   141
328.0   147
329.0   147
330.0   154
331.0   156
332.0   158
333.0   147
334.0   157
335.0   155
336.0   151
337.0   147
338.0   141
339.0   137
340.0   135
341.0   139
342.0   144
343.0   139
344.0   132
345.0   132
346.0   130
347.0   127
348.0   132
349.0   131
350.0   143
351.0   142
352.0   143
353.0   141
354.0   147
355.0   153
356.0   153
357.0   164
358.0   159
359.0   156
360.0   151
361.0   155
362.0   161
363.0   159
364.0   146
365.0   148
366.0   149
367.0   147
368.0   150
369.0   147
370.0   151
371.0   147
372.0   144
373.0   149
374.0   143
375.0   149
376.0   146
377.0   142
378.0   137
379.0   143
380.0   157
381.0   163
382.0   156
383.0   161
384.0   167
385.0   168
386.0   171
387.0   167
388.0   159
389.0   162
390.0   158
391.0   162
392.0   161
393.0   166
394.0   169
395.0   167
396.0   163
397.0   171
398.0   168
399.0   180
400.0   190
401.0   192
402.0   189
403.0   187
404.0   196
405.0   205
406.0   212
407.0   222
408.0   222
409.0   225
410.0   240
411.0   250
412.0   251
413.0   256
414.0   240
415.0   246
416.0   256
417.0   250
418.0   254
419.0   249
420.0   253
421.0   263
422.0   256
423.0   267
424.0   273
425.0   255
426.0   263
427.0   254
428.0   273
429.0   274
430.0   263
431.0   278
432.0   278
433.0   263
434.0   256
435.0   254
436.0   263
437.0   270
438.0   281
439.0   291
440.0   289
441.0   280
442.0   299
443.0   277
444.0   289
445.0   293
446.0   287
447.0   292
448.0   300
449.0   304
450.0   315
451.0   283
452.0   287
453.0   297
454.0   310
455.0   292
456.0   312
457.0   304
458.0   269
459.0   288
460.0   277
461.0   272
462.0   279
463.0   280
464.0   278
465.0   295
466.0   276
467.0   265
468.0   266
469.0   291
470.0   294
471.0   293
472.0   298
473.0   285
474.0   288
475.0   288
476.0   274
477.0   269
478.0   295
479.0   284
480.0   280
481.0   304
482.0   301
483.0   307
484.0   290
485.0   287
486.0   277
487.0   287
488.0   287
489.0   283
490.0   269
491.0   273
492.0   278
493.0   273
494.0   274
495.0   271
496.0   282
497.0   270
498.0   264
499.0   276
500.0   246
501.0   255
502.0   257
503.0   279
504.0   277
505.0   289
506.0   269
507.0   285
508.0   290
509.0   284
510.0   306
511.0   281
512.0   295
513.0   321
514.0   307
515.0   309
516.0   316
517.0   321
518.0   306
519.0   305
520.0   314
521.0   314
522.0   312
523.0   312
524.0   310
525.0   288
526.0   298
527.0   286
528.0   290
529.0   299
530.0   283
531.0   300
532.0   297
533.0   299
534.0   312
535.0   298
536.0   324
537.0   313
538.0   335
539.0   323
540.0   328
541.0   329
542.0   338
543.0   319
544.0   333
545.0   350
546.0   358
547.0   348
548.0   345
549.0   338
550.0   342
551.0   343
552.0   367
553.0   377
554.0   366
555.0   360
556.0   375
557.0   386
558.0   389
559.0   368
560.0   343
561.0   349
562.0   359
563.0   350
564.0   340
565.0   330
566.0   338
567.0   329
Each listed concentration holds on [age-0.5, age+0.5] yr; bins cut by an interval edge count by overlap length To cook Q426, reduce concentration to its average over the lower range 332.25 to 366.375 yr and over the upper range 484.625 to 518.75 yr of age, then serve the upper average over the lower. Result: 1.9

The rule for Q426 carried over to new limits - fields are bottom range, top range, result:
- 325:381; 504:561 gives 2.19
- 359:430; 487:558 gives 1.60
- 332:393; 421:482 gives 1.89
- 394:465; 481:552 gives 1.17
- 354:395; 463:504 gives 1.81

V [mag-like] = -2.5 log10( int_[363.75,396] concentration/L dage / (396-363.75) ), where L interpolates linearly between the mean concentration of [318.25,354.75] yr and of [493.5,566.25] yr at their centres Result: 0.17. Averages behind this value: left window 141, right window 315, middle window 155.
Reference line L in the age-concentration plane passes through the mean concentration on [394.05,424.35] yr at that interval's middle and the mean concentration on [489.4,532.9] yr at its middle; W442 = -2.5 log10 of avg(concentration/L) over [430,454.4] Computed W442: -0.17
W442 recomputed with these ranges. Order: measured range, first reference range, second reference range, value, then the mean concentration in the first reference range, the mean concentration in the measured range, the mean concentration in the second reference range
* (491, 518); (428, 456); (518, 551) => 0.083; 284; 284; 317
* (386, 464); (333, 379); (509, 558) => -0.142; 146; 246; 323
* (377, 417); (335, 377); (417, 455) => 0.137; 145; 189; 276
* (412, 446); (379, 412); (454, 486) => -0.166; 183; 267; 287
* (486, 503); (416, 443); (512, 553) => 0.105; 267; 272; 319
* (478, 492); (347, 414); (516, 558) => -0.052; 168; 287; 326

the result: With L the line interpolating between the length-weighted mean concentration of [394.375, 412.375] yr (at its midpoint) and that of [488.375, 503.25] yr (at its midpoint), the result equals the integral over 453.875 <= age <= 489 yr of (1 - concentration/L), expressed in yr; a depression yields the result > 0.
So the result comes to -4.9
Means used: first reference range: 201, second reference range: 270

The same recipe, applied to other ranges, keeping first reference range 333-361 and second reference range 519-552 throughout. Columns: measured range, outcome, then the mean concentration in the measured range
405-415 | -1.6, 234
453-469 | -2.3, 285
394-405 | 0.7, 181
